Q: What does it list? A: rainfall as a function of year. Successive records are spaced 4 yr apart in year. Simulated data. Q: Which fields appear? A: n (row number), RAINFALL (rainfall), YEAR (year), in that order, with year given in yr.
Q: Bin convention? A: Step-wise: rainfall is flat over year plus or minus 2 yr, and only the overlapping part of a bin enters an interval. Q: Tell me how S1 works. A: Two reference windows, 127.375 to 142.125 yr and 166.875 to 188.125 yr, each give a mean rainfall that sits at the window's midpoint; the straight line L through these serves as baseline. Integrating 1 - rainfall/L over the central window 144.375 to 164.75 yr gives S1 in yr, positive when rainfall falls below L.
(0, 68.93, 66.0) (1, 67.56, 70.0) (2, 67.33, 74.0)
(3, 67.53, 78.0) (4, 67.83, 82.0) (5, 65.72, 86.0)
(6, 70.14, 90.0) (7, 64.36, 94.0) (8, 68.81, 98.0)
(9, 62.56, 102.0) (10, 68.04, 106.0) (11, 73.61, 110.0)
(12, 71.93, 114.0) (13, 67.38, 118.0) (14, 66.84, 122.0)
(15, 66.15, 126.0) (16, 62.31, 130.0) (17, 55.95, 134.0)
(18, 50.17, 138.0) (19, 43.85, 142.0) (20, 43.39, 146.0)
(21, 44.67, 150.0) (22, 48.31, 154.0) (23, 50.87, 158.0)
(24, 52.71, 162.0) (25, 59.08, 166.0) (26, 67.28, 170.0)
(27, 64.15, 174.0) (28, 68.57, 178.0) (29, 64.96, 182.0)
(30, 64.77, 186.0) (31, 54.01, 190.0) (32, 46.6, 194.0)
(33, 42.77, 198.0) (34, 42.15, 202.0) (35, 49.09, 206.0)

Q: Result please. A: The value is 3.9 yr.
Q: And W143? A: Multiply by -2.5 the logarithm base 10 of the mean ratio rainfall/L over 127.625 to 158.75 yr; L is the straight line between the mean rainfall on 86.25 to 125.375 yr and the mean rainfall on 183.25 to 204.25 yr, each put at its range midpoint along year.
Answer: 0.208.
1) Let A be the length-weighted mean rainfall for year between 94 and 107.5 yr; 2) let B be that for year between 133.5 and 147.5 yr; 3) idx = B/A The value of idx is 0.72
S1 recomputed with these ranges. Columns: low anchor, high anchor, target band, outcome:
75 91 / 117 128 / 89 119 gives -0.53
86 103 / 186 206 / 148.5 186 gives -3.58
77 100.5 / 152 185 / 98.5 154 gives 3.74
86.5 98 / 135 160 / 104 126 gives -3.83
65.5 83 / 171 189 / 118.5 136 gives 0.84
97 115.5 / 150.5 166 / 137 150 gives 2.52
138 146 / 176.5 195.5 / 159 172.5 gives -1.50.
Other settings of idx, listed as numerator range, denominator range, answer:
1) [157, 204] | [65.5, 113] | 0.84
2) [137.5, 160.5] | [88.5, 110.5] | 0.69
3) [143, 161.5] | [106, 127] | 0.68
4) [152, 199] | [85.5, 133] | 0.85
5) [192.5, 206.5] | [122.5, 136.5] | 0.72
